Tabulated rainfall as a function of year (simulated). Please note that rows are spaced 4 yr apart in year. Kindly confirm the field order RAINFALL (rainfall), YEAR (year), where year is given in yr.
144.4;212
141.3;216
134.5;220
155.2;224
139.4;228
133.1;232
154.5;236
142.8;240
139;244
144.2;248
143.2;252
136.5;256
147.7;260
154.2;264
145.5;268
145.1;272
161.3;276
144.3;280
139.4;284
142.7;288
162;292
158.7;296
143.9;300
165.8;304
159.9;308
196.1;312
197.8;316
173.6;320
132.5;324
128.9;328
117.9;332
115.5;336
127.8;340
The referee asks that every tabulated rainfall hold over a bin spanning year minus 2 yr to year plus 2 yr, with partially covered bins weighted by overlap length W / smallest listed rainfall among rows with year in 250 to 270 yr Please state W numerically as 136.5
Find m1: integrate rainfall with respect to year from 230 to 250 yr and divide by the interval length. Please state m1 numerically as 143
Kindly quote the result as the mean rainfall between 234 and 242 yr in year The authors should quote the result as 149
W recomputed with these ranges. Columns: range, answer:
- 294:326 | 132.5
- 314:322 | 173.6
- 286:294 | 142.7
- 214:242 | 133.1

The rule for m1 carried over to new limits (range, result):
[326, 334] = 123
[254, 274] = 146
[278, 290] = 142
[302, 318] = 180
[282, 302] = 149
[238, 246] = 141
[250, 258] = 140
